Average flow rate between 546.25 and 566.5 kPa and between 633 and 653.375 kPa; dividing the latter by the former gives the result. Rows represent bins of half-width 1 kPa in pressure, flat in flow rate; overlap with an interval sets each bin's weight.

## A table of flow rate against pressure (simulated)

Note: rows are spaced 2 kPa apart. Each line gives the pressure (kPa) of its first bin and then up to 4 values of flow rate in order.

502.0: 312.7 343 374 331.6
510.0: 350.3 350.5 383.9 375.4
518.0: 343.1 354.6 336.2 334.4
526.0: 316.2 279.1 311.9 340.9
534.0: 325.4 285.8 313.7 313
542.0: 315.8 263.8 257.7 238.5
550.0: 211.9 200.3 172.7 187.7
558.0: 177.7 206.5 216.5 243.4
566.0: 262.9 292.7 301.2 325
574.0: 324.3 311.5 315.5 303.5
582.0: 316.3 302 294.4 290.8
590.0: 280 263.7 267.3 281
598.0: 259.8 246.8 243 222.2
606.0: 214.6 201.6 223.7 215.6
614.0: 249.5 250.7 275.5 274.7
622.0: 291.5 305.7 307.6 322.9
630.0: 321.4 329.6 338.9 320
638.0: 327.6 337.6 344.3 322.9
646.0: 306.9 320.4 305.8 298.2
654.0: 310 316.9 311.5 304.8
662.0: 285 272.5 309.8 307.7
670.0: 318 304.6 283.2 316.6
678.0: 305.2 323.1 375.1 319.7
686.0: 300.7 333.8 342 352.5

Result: 1.52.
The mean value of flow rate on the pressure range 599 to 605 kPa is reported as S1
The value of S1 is 237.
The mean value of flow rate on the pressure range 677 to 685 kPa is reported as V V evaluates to 331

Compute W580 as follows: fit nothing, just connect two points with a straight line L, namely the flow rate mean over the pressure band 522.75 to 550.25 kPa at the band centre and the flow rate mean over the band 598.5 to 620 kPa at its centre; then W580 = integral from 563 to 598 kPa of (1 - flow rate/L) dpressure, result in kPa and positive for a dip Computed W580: -4.26 kPa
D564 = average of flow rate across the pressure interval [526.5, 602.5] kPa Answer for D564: 273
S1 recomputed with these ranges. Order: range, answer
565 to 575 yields 301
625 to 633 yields 320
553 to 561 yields 186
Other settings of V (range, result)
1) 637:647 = 328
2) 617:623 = 281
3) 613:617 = 250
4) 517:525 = 342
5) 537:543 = 314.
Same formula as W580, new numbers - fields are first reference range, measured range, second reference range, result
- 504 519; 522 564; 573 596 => 8.58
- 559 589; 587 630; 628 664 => 5.51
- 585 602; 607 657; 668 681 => -1.28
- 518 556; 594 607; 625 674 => 2.38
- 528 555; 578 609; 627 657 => 3.16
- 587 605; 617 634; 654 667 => -1.58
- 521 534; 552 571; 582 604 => 4.33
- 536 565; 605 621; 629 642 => 3.56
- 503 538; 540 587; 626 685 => 9.42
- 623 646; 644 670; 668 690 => 1.31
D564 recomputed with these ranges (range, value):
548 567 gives 210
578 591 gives 299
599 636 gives 270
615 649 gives 312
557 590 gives 280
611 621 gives 253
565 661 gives 291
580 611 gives 262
